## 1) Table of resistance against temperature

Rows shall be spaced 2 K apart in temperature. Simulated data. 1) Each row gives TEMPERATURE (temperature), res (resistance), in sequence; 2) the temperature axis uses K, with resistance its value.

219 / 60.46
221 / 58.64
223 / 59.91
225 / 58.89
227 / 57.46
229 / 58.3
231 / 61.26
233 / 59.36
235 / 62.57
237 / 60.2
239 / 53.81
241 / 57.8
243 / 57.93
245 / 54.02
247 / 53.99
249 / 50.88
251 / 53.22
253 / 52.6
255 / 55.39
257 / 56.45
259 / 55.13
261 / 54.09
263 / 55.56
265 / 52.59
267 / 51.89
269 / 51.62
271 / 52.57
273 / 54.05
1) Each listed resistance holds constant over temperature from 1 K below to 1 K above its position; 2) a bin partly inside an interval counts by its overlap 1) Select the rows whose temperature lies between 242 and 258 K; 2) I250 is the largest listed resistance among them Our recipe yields 57.93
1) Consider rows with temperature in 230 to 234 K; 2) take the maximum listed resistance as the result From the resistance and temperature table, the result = 61.26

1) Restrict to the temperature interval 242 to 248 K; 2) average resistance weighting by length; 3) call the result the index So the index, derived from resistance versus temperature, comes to 55.3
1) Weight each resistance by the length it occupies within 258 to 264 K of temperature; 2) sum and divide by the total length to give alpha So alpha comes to 54.9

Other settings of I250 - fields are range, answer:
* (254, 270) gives 56.45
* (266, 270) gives 51.89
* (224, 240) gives 62.57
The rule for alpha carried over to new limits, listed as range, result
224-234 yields 59.1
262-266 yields 54.1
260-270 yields 53.1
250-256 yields 53.7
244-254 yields 52.9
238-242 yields 55.8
